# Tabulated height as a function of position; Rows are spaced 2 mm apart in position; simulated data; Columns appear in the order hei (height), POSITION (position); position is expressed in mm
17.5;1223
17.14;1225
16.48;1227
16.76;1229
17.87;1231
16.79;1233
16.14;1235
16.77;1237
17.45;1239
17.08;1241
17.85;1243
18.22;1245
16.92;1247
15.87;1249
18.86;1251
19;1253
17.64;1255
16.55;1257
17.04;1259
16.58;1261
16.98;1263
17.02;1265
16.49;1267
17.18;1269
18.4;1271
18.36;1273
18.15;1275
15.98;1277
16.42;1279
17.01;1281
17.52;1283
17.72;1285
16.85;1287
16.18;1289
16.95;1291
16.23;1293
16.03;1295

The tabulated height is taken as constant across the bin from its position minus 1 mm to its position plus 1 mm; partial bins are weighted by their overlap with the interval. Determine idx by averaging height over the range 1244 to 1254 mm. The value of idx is 17.8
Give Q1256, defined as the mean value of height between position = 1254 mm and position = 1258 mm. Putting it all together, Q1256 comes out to 17.1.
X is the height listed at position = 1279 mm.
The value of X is 16.42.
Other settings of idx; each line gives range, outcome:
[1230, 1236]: 16.9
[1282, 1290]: 17.1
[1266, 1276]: 17.7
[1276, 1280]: 16.2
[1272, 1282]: 17.2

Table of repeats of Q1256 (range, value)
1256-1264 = 16.8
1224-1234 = 17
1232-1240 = 16.8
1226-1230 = 16.6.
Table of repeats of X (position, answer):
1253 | 19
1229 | 16.76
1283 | 17.52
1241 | 17.08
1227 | 16.48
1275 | 18.15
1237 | 16.77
